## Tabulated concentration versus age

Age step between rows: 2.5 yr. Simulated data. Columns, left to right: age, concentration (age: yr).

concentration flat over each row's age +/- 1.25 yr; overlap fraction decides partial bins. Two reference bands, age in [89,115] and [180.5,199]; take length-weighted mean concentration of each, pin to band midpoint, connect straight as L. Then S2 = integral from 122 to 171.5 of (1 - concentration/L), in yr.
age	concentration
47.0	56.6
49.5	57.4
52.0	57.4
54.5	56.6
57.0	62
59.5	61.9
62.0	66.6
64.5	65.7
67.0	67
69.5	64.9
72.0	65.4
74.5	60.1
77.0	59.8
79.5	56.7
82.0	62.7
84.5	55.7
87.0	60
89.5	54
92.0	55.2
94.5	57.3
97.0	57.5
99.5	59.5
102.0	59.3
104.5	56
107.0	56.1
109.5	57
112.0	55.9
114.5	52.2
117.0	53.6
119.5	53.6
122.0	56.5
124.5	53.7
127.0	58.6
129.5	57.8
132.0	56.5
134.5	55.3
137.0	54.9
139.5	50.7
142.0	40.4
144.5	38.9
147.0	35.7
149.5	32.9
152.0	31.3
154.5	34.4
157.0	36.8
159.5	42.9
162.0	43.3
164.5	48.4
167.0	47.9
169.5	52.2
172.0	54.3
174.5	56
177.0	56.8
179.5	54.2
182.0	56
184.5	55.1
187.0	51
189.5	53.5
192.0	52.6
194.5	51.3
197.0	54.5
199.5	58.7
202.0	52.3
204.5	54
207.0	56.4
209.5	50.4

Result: 7.9 yr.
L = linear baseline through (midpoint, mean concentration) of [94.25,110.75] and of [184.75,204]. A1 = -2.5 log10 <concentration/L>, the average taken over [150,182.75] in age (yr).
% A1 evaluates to 0.17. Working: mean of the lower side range 57.5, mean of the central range 46.8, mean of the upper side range 53.5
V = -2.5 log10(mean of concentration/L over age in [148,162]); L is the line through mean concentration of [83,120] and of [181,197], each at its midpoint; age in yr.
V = 0.44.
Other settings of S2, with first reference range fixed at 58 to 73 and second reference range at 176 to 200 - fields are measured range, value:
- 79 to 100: 1.8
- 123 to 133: 0.5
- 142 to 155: 5.1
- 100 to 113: 0.9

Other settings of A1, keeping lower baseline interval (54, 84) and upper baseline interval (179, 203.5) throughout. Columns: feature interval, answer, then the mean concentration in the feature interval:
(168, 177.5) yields 0.01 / 54.5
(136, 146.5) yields 0.26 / 45.3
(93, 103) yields 0.04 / 58.3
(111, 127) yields 0.08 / 54.6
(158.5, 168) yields 0.22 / 45.6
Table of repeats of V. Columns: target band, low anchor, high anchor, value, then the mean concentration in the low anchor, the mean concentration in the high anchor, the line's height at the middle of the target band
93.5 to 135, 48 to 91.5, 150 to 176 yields -0.067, 60.7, 44.5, 53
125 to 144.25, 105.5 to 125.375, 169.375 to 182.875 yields 0.045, 54.9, 55.1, 54.9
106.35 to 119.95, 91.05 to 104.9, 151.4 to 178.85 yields 0.007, 57.6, 46.4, 55.1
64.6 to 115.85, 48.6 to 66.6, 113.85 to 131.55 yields -0.007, 61.4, 55.3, 58.4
